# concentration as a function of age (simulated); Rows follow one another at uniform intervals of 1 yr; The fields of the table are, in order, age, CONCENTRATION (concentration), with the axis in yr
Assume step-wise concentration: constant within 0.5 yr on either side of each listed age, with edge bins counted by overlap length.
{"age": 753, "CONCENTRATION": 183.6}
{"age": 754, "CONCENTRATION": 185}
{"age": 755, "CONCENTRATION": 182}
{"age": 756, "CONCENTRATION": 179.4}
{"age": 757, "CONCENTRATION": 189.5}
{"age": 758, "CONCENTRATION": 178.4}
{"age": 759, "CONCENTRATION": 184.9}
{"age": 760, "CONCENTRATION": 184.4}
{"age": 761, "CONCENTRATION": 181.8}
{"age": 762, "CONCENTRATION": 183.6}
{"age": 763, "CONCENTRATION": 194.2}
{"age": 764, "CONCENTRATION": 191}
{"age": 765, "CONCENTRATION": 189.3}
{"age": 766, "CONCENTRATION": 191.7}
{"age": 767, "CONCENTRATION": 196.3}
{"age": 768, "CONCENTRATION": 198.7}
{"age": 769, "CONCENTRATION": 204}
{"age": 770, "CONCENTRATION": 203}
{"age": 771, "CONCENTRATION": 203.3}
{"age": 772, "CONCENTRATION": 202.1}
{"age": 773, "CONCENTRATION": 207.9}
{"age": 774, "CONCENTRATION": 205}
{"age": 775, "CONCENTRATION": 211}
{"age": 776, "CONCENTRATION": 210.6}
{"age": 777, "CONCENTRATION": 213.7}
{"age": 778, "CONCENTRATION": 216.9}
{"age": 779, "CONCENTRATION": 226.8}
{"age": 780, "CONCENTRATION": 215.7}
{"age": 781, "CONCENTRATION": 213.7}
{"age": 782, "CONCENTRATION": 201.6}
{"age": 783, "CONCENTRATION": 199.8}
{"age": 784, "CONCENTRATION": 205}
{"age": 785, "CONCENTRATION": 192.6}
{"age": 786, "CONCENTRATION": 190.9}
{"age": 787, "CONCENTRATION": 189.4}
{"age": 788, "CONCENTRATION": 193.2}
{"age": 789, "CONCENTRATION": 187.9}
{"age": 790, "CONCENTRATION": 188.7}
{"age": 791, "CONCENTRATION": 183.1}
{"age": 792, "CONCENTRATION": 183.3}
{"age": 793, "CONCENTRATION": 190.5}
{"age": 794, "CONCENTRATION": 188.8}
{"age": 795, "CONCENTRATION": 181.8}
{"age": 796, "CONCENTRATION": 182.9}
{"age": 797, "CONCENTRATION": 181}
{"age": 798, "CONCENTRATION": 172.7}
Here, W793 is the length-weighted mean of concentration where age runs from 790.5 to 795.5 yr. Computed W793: 186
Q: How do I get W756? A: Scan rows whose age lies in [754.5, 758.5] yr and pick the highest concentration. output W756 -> 189.5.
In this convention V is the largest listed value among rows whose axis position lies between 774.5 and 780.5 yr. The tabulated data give 226.8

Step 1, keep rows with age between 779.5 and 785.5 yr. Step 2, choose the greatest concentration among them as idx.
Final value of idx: 215.7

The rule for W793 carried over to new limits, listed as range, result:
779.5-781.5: 215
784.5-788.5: 192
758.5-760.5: 185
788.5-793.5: 187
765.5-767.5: 194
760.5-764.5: 188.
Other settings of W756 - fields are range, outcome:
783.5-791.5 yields 205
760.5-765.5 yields 194.2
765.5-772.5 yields 204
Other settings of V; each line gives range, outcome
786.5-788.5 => 193.2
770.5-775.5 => 211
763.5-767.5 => 196.3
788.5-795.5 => 190.5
